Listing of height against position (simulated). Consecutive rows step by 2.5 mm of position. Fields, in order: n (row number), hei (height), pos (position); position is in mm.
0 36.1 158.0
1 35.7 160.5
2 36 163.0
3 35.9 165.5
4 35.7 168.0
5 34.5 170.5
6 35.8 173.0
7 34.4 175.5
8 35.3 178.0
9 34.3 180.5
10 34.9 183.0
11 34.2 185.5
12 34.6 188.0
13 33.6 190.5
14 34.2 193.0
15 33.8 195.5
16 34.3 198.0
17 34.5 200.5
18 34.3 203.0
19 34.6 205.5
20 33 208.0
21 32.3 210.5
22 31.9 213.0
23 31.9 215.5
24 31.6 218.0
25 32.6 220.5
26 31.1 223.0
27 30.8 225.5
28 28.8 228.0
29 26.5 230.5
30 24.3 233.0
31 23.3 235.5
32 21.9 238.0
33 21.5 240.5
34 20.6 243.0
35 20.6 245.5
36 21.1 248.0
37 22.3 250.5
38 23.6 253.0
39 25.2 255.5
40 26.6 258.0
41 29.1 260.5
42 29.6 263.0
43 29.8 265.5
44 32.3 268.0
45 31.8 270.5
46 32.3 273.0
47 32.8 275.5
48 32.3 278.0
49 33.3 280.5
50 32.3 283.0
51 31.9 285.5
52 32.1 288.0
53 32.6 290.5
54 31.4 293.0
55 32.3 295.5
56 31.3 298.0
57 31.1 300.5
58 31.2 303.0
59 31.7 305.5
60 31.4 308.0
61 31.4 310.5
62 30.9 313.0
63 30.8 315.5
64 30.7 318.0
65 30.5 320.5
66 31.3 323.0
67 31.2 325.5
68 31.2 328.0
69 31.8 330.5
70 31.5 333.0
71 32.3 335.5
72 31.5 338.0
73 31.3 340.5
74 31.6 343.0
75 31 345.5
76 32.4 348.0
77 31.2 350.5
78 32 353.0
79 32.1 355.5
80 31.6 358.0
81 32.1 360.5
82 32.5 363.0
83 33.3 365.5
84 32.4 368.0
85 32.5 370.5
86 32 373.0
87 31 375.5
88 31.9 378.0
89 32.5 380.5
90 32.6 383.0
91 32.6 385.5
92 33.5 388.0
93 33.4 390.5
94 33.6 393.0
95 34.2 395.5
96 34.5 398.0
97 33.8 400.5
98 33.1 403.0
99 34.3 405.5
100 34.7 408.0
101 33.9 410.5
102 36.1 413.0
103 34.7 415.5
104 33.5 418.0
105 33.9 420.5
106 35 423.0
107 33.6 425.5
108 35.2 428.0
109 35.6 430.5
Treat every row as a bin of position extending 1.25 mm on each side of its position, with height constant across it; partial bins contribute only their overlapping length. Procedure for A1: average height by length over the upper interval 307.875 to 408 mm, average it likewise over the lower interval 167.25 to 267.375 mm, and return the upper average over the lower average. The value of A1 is 1.07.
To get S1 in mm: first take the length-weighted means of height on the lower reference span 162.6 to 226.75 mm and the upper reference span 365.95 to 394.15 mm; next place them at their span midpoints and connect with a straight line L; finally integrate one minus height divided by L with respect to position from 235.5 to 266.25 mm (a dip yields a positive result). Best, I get 8.5 mm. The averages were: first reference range 33.8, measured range 24.2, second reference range 32.6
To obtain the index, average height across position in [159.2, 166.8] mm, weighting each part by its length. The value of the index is 35.9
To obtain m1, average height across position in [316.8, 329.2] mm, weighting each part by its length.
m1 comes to 31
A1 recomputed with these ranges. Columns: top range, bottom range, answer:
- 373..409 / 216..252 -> 1.30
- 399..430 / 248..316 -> 1.13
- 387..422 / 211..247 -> 1.26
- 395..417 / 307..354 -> 1.10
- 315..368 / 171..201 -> 0.92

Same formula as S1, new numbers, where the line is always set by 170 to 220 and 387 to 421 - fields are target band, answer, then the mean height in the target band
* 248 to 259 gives 3.2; 24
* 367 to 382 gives 0.9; 32.1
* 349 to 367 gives 1.0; 32.1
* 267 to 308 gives 2.4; 32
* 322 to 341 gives 1.4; 31.5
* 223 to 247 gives 6.6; 24.6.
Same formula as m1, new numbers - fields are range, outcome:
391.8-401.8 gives 34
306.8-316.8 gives 31.1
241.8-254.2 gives 21.6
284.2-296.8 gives 32.1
